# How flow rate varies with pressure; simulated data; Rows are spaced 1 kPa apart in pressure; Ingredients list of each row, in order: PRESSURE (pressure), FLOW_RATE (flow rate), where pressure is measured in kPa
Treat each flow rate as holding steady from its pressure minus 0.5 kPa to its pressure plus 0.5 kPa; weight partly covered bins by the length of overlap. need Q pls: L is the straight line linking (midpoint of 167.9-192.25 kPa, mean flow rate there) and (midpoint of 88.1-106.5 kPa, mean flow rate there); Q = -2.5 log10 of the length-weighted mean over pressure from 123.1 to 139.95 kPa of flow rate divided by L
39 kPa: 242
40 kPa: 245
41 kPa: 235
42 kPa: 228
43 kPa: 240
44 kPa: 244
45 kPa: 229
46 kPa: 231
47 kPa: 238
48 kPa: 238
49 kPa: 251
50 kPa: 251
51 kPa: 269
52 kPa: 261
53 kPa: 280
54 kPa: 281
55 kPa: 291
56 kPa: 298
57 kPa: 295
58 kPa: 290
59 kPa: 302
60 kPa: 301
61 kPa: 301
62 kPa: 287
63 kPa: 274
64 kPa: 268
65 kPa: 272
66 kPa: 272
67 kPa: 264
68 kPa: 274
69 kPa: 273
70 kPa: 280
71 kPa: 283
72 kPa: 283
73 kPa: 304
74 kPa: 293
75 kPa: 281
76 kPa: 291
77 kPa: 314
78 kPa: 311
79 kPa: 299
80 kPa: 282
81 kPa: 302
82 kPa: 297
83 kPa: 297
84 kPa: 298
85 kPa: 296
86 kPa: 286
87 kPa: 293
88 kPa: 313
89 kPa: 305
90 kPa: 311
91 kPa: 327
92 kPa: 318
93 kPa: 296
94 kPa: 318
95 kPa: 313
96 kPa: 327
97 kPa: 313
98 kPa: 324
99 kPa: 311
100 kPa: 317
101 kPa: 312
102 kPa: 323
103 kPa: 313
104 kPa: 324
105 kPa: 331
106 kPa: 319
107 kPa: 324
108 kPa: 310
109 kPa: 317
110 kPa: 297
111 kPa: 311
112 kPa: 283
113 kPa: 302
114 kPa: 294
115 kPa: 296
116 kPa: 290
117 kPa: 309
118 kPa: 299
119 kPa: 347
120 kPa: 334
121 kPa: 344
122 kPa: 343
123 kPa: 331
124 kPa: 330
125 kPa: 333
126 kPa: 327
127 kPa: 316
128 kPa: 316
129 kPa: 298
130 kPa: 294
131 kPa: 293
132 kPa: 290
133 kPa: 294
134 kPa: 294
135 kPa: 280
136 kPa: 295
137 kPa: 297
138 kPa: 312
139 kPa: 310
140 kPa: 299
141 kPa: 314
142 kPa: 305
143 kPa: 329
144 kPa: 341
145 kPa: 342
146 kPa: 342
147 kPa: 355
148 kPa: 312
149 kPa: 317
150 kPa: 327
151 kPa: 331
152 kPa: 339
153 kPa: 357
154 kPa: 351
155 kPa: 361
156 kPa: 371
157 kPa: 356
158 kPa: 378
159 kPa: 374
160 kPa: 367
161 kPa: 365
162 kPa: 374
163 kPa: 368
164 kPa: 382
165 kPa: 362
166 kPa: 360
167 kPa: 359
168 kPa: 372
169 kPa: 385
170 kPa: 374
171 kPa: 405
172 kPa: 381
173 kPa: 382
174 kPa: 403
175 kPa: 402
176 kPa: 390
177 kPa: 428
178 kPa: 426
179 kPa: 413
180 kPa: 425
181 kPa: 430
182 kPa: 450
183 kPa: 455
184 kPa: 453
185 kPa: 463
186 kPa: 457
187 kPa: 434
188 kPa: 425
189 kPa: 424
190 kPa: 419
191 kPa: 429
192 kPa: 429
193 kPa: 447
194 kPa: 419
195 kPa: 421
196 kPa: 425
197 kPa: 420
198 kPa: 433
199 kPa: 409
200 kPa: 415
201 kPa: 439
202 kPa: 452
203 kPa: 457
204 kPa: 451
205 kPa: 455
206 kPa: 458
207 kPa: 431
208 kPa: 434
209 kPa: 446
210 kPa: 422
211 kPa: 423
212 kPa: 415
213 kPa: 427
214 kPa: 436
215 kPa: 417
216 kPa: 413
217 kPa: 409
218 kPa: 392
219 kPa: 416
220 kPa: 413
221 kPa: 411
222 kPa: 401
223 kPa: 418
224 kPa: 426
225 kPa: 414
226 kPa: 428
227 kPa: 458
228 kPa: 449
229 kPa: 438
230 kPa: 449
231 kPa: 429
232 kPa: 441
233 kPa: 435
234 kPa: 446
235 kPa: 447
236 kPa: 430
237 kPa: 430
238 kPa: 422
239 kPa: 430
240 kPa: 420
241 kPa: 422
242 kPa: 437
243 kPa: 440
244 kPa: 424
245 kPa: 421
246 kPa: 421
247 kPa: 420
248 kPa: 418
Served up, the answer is 0.174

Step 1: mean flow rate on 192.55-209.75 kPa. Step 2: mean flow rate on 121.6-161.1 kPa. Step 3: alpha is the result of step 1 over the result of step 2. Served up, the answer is 1.33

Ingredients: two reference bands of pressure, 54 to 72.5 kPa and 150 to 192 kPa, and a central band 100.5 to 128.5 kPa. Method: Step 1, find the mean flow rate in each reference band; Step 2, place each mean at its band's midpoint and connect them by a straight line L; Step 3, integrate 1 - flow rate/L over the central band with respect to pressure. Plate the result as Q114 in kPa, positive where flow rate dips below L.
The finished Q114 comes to 1.6 kPa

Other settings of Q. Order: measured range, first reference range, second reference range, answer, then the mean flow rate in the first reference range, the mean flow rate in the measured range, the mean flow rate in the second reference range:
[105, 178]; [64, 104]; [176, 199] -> 0.112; 300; 337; 432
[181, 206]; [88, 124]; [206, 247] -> -0.106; 315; 437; 427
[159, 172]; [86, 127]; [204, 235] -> 0.005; 315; 373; 429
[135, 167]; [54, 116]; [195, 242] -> 0.072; 300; 341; 429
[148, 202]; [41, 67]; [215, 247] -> -0.058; 267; 397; 427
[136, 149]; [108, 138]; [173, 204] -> 0.080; 309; 320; 429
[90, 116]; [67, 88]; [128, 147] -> -0.048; 292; 312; 309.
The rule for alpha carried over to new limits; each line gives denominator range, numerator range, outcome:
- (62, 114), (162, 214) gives 1.39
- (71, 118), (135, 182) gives 1.18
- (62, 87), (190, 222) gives 1.49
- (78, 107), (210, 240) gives 1.38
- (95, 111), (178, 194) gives 1.37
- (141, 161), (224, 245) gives 1.26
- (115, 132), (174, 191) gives 1.35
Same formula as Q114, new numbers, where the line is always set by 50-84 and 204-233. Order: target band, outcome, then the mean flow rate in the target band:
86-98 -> -0.1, 312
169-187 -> -1.3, 419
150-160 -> 0.3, 356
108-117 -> 0.8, 300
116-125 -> 0.2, 328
